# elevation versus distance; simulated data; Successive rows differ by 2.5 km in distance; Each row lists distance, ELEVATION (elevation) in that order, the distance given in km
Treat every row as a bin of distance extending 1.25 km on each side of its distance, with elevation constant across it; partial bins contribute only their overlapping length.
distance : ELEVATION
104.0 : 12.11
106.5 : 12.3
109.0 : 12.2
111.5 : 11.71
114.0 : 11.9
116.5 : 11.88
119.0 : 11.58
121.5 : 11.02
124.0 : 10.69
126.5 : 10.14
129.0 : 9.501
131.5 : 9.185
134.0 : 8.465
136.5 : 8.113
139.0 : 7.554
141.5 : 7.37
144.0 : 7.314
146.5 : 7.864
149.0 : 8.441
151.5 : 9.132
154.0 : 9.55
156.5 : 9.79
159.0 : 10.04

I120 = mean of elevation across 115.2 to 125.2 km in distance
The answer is 11.3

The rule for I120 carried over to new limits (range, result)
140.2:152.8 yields 8.03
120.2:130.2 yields 10.3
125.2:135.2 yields 9.33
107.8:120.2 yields 11.9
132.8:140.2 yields 8.04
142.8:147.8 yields 7.6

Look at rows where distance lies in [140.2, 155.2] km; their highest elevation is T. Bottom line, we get 9.55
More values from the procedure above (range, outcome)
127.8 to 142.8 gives 9.501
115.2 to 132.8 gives 11.88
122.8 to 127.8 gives 10.69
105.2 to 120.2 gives 12.3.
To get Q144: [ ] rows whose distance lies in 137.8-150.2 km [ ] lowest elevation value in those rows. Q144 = 7.314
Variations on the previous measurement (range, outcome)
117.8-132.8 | 9.185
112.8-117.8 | 11.88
